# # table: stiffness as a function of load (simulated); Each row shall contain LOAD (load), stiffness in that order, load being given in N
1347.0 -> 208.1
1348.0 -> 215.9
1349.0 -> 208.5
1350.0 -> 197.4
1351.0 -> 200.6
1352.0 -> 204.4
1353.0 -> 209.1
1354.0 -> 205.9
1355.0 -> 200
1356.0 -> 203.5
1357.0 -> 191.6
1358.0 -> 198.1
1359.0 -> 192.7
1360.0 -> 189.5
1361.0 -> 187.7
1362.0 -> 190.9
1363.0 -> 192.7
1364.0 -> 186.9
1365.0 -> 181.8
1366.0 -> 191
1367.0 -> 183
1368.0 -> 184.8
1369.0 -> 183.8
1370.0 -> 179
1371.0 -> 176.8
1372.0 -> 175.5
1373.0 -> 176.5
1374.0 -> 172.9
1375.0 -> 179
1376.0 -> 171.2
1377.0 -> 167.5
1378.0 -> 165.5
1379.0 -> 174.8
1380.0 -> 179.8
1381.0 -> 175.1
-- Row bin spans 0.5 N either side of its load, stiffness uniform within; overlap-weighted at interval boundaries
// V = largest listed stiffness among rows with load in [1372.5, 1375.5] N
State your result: 179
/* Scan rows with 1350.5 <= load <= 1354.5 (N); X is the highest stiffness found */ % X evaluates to 209.1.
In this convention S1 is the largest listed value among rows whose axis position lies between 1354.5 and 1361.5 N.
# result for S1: 203.5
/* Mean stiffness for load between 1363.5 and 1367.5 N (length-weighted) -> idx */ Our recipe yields 186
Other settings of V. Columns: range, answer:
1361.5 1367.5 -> 192.7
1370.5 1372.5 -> 176.8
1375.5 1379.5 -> 174.8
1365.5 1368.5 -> 191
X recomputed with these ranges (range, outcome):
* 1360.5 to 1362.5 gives 190.9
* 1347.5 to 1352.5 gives 215.9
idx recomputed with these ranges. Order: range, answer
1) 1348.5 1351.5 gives 202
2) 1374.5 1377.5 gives 173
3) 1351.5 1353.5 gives 207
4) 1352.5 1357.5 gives 202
